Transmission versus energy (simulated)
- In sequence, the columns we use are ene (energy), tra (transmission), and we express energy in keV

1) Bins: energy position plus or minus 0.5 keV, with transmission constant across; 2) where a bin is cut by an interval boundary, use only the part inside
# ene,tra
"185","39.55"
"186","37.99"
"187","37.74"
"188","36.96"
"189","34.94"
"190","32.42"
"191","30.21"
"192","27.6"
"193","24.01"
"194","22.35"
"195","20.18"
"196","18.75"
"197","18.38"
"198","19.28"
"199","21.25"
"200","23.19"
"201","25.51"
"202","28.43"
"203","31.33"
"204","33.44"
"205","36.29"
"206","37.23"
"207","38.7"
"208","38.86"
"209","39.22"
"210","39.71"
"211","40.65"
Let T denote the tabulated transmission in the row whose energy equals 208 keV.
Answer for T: 38.86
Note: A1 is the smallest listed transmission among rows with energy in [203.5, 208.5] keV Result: 33.44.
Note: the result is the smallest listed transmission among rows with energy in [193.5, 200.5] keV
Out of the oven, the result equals 18.38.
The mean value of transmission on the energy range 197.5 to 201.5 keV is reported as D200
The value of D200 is 22.3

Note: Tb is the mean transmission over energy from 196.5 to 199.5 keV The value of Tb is 19.6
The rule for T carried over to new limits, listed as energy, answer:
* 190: 32.42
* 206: 37.23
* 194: 22.35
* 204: 33.44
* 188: 36.96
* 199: 21.25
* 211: 40.65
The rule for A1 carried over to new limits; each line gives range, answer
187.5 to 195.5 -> 20.18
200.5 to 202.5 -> 25.51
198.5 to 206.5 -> 21.25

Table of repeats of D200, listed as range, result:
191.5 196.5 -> 22.6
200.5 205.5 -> 31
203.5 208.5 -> 36.9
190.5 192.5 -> 28.9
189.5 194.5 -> 27.3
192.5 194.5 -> 23.2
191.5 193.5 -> 25.8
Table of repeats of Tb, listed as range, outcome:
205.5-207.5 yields 38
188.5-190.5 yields 33.7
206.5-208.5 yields 38.8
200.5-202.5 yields 27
